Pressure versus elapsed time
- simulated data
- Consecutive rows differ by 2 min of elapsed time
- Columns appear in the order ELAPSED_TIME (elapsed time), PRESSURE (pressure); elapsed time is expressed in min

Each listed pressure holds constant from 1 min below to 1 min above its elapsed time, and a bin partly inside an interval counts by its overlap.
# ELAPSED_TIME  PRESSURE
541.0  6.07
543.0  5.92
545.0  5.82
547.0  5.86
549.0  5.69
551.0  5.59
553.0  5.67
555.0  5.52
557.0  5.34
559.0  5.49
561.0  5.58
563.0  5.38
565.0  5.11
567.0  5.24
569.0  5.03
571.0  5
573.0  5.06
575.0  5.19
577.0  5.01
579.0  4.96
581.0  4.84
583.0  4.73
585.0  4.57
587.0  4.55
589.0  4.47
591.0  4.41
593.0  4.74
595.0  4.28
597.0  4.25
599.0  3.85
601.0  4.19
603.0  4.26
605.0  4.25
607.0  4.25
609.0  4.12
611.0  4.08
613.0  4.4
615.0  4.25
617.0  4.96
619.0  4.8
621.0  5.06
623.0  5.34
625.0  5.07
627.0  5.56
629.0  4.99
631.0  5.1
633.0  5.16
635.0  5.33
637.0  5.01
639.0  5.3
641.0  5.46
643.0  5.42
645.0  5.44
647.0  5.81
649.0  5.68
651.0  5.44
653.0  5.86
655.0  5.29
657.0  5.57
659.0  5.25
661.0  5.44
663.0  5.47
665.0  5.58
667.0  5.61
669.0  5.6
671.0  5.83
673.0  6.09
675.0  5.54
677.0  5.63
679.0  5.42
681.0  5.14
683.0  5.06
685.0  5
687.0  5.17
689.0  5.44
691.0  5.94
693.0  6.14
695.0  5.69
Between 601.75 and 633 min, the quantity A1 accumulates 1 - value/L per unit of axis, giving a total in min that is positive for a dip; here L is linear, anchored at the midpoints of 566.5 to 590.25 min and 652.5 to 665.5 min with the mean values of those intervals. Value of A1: 2.8 min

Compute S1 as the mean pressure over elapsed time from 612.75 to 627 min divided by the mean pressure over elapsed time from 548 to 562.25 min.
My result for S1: 0.9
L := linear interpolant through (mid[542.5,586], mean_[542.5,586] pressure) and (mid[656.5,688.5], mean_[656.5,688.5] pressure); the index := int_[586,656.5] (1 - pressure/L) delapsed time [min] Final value 6.7 min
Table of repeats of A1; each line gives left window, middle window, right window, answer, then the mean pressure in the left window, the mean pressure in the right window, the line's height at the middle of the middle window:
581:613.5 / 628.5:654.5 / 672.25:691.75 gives -2.5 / 4.35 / 5.43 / 4.91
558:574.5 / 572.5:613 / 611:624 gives 4.0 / 5.23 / 4.75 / 4.98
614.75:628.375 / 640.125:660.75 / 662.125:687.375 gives -0.9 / 5.05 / 5.48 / 5.28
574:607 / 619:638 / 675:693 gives -1.1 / 4.53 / 5.4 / 4.88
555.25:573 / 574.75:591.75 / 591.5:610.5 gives 0.0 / 5.27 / 4.24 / 4.74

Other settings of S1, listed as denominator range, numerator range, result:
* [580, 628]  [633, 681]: 1.21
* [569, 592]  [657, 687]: 1.14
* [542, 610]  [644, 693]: 1.12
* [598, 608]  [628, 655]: 1.29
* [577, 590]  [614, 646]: 1.09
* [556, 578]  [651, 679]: 1.07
